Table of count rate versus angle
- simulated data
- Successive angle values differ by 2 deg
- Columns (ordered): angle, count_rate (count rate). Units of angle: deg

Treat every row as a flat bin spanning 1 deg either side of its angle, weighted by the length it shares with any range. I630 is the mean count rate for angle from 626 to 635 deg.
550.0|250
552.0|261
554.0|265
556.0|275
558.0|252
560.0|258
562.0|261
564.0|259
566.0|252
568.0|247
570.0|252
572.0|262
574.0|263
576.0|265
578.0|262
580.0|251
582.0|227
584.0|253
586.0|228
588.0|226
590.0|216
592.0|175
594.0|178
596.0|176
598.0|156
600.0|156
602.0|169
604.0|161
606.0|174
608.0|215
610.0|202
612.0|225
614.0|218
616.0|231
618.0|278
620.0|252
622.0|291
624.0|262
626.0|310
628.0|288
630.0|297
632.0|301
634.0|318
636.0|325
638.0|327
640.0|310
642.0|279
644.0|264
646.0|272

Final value 302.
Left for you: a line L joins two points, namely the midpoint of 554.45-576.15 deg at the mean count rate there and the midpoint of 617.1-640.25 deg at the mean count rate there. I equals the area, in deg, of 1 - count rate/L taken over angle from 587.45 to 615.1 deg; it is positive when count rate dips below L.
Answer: 9.0 deg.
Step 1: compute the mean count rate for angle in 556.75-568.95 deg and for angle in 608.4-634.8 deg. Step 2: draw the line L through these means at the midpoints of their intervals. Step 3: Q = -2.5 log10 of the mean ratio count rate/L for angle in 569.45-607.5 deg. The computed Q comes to 0.22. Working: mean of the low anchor 255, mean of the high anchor 266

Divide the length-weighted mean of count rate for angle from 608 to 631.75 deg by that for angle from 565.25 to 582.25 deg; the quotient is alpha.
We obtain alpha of 1.0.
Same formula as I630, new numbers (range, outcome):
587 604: 180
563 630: 231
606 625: 238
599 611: 180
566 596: 235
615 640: 291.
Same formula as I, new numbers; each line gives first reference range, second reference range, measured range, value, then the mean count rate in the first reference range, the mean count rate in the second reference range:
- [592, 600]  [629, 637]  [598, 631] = 1.52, 169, 310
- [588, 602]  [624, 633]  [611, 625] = 0.43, 179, 295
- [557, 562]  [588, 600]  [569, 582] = -2.06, 256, 182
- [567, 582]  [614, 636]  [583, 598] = 3.38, 255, 282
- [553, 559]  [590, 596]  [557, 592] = -3.85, 264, 183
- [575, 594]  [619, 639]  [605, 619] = 2.67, 231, 297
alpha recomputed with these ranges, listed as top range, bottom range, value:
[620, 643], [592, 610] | 1.71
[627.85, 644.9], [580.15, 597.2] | 1.43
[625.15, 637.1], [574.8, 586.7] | 1.23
